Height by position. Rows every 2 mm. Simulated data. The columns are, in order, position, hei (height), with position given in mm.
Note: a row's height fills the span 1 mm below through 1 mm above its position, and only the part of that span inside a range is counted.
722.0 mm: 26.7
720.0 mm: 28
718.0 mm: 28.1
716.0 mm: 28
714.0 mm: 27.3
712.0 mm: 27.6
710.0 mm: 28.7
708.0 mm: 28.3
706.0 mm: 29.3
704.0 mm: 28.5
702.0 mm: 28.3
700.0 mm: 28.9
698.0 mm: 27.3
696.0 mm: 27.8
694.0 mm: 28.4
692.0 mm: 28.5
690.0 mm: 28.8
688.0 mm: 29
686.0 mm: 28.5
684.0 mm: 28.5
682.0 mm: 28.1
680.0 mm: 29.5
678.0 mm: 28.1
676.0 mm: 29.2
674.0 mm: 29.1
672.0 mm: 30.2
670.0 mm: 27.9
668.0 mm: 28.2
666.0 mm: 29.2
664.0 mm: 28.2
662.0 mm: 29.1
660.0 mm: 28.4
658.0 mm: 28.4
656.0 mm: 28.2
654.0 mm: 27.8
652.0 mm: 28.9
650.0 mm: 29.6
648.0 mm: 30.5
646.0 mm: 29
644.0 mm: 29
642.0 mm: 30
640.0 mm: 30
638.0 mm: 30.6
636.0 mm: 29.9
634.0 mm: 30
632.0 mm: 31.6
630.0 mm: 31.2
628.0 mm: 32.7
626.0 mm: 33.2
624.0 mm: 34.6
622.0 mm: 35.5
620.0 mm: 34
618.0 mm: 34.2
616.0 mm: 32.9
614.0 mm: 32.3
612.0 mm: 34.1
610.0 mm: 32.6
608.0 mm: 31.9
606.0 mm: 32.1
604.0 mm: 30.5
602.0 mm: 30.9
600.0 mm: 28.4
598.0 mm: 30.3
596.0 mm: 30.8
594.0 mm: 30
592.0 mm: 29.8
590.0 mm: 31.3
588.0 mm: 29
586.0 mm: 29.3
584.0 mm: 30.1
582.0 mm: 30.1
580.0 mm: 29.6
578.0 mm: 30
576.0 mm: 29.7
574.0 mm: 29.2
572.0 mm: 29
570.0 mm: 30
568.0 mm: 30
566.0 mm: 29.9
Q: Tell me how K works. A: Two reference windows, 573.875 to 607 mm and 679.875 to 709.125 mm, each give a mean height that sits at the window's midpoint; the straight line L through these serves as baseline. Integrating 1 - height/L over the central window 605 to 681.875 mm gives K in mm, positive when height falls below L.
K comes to -3.31 mm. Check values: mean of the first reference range 30.1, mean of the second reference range 28.5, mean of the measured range 30.5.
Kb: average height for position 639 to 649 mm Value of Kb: 29.7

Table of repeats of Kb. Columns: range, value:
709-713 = 28.1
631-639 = 30.5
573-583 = 29.7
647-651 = 30.1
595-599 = 30.6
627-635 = 31.4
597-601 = 29.4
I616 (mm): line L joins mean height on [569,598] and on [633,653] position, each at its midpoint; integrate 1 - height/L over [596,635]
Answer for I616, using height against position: -3.2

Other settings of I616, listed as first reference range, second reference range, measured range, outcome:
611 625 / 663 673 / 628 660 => 1.6 mm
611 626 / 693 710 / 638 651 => 1.0 mm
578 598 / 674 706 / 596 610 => -0.5 mm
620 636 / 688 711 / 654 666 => 0.9 mm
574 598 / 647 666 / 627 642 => -0.8 mm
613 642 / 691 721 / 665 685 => 0.7 mm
